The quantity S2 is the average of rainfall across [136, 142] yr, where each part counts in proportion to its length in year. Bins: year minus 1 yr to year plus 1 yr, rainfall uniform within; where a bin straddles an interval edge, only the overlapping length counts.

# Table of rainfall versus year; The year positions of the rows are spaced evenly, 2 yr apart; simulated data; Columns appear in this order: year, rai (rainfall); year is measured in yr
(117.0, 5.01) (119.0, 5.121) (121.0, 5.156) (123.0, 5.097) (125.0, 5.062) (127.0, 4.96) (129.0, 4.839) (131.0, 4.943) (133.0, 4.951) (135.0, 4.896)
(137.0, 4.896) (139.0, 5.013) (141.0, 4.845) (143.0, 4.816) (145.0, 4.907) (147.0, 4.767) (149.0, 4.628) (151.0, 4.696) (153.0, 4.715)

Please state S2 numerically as 4.92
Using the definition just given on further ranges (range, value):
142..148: 4.83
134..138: 4.9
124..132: 4.95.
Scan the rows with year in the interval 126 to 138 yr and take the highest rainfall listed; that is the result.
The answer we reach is 4.96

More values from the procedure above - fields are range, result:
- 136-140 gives 5.013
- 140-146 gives 4.907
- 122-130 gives 5.097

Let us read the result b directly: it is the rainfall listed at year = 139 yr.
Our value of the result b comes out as 5.013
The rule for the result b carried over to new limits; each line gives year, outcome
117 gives 5.01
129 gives 4.839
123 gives 5.097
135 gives 4.896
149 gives 4.628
